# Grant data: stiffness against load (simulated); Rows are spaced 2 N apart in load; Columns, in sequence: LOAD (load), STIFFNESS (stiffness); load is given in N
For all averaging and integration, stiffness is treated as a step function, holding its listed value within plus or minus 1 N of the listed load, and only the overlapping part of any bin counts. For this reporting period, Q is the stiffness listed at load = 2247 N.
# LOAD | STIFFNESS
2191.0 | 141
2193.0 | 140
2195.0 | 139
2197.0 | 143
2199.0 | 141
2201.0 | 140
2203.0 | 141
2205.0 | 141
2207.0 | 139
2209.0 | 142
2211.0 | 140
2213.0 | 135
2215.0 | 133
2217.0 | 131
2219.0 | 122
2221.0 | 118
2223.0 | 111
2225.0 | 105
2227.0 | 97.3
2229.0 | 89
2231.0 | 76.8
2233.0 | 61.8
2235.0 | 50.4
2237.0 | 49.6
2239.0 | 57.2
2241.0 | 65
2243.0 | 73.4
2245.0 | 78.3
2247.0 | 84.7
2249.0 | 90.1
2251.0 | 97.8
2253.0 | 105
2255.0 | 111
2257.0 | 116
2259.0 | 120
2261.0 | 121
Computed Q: 84.7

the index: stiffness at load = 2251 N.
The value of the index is 97.8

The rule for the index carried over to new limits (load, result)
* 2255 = 111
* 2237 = 49.6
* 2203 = 141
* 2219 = 122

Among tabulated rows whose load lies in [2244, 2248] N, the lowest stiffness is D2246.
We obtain 78.3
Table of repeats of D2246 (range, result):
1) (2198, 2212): 139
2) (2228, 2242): 49.6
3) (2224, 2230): 89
